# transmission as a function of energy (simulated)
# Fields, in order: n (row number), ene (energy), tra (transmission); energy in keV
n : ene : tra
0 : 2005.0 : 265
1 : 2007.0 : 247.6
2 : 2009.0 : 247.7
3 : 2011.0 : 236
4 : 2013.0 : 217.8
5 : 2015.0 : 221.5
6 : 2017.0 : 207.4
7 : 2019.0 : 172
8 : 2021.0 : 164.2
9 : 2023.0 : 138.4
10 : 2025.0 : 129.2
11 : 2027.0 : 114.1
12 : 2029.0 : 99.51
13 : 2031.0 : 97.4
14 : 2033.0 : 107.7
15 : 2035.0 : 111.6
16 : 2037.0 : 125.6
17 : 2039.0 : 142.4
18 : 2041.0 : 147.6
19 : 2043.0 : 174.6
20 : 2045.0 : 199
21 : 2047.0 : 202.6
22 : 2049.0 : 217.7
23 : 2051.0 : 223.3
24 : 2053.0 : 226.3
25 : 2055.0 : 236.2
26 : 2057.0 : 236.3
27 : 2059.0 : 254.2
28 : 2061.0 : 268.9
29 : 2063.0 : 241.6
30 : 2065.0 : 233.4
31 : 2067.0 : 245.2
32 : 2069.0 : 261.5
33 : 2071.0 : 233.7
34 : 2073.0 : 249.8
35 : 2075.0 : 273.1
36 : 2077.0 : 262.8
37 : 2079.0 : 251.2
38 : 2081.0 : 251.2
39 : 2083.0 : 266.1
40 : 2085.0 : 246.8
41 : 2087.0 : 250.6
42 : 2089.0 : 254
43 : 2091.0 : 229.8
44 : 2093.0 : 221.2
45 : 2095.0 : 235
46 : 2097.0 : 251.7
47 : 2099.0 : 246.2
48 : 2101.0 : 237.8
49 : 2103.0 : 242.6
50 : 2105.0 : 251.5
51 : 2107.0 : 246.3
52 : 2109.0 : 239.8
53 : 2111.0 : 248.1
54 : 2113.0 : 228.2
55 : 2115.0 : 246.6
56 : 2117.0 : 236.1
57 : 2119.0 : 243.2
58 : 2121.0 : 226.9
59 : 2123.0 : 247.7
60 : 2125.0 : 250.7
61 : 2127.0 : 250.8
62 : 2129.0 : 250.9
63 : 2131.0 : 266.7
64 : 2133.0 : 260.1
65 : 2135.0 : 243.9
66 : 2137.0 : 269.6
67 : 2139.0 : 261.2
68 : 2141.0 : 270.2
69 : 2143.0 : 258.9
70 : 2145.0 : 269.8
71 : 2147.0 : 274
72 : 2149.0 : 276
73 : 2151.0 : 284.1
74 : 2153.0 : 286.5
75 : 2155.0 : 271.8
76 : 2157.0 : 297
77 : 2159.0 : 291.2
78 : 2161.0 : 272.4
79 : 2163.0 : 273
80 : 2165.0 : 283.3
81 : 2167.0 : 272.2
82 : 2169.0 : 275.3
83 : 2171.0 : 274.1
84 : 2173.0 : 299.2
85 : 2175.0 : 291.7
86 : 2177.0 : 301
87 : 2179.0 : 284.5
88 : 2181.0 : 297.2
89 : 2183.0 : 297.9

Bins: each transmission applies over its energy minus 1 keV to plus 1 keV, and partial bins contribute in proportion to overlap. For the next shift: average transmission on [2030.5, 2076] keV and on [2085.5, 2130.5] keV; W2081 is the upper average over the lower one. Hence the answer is 1.18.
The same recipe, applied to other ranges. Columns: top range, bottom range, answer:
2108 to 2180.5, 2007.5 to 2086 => 1.31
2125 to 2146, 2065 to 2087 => 1.03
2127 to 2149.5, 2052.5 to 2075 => 1.07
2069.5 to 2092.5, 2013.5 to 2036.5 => 1.75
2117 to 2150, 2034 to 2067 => 1.26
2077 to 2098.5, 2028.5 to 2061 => 1.38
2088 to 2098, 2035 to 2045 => 1.60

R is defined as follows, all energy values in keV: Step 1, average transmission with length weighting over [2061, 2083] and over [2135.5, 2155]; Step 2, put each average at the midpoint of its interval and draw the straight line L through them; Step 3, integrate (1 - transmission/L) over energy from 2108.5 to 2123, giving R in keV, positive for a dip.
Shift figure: 1.4 keV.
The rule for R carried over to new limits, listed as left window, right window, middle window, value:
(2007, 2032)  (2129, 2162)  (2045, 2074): -4.51 keV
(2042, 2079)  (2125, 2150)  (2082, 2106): 0.28 keV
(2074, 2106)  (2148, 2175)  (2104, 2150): 2.20 keV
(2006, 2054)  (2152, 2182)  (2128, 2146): -0.06 keV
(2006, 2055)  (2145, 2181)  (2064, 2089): -4.68 keV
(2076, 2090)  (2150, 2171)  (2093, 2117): 1.84 keV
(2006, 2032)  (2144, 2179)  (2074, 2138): -2.05 keV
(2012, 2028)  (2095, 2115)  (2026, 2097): -1.11 keV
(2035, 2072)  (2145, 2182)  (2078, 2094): -0.91 keV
